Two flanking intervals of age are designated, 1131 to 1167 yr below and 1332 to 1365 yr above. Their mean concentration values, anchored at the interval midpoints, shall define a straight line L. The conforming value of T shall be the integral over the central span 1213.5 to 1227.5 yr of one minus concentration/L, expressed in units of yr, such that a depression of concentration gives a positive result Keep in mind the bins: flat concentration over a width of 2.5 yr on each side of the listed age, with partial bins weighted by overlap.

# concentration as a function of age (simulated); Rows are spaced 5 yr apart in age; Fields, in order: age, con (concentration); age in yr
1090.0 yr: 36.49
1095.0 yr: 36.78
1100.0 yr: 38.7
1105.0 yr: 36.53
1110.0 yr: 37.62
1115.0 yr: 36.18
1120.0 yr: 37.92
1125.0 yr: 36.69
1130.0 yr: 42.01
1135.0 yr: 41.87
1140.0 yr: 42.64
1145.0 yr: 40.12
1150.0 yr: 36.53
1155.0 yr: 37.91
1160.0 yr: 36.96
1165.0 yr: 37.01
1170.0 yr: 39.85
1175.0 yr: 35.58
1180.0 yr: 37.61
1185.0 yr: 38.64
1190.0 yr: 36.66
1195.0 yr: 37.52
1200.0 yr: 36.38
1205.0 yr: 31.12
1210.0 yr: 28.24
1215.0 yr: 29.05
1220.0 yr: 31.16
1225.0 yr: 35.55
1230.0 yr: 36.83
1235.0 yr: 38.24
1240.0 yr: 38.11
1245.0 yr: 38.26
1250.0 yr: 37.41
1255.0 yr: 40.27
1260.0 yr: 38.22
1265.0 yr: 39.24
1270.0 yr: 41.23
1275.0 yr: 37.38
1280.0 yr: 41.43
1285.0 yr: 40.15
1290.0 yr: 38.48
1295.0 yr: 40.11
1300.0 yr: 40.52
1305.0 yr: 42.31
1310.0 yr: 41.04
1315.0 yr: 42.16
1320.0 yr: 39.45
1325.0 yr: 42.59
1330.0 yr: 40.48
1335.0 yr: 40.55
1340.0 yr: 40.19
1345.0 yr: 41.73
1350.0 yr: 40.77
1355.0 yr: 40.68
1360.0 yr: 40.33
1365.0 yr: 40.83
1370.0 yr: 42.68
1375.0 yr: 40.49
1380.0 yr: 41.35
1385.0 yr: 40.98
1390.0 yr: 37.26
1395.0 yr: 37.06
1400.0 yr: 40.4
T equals 2.68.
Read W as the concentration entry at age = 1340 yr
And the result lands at 40.19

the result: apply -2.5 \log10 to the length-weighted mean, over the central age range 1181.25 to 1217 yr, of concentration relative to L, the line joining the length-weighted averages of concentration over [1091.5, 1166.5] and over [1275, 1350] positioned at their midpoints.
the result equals 0.151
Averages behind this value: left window 38.4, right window 40.7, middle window 34.1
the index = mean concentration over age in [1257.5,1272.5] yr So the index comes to 39.6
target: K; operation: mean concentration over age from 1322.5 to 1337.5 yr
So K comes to 41.2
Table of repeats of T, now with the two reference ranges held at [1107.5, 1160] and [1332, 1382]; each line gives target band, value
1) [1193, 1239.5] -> 6.69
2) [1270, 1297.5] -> 0.41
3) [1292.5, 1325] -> -0.45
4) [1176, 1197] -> 1.01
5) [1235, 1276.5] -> 1.28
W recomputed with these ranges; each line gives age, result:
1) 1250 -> 37.41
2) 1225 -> 35.55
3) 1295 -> 40.11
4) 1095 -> 36.78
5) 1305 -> 42.31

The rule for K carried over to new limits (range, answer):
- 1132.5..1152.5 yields 40.3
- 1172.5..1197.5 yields 37.2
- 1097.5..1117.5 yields 37.3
